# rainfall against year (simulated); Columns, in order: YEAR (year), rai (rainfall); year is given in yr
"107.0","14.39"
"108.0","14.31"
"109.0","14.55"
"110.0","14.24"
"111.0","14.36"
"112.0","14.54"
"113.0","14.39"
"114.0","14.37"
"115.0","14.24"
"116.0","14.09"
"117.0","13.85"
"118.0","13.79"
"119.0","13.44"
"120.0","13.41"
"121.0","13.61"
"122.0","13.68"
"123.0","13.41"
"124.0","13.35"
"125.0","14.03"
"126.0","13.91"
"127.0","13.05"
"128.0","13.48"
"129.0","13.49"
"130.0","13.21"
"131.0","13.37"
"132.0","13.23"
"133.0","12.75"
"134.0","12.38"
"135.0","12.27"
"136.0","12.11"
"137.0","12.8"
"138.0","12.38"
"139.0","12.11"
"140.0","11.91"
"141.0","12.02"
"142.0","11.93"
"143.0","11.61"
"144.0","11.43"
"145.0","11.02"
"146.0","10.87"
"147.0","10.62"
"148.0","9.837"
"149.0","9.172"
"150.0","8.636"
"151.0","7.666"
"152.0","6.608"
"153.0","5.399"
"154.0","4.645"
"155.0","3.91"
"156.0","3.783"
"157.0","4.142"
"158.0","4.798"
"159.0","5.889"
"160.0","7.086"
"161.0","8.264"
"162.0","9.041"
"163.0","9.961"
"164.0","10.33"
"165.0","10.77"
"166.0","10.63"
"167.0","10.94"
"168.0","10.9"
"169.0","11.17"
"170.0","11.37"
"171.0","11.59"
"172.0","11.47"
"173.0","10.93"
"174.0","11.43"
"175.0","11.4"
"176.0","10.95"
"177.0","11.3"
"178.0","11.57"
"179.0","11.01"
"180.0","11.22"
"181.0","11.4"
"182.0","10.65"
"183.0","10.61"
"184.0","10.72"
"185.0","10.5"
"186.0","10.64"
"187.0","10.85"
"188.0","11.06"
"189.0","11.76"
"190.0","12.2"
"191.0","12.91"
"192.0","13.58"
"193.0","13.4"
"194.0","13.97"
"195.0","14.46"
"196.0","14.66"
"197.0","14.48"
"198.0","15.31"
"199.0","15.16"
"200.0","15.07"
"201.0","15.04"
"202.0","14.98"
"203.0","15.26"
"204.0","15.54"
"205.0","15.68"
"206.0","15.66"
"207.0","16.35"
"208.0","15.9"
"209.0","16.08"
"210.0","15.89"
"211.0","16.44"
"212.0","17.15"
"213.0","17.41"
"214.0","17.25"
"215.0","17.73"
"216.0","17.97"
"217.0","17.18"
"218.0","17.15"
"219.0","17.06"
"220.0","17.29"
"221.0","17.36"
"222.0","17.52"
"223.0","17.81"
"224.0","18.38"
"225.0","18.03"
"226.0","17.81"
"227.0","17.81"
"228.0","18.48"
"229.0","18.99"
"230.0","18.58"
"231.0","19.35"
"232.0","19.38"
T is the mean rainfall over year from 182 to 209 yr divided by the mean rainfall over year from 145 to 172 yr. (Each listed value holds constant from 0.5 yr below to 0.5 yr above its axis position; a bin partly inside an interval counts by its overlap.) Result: 1.6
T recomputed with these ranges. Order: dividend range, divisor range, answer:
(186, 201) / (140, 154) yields 1.39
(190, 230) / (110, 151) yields 1.28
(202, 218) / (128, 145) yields 1.33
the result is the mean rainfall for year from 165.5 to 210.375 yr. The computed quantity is 12.8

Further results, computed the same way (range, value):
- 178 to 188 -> 10.9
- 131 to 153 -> 11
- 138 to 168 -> 8.89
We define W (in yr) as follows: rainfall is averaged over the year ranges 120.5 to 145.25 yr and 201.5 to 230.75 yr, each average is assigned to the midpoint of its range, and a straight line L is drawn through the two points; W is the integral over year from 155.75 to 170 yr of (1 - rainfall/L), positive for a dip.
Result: 5.7 yr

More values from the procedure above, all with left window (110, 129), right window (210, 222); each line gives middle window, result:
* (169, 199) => 7.63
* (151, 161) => 6.41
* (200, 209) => 0.68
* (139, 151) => 3.24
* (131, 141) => 1.35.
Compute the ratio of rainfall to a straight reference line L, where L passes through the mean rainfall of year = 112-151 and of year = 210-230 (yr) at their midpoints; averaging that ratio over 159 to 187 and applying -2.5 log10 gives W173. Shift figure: 0.38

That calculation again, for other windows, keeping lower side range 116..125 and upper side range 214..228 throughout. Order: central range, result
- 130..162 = 0.45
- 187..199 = 0.23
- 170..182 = 0.37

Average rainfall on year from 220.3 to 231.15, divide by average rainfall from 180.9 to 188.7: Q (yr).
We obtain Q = 1.7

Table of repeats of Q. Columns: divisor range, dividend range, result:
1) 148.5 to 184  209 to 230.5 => 1.91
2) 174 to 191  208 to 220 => 1.52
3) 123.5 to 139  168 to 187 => 0.85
